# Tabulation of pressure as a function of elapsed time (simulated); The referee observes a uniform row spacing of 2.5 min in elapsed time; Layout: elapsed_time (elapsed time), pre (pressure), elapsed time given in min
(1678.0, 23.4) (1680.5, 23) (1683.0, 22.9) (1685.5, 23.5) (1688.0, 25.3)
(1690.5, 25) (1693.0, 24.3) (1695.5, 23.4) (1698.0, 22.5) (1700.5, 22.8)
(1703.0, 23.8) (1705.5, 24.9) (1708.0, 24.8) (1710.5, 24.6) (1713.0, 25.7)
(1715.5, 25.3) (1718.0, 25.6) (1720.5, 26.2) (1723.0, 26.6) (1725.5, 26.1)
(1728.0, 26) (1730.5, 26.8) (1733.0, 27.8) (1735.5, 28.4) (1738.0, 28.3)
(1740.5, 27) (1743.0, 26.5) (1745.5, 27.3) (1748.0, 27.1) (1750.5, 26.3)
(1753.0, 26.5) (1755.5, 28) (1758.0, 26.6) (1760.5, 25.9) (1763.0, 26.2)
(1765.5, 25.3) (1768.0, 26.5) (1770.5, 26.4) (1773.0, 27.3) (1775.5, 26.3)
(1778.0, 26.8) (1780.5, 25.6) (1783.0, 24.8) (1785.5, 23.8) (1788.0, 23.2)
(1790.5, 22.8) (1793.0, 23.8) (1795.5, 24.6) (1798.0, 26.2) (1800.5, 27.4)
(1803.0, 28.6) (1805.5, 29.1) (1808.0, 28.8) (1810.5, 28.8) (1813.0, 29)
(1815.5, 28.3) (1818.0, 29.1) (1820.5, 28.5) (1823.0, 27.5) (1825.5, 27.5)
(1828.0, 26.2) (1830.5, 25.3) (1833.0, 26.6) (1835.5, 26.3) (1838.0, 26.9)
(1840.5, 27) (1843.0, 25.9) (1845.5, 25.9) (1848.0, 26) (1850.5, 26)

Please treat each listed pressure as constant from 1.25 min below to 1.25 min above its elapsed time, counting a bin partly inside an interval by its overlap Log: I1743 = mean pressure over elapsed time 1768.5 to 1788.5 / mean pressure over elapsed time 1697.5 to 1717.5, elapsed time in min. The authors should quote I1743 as 1.1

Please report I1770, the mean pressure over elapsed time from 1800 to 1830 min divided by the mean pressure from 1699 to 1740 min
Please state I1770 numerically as 1.09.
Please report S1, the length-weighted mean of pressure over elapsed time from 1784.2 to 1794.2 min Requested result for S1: 23.4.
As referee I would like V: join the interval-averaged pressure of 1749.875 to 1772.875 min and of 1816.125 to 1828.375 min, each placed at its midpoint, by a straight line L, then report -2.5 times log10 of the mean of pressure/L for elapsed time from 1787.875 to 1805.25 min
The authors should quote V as 0.07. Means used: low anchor 26.5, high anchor 27.9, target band 25.6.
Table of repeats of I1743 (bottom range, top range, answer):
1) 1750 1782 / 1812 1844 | 1.03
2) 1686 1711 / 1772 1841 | 1.11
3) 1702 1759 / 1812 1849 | 1.03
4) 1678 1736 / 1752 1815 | 1.06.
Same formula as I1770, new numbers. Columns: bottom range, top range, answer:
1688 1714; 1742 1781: 1.10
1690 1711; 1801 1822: 1.20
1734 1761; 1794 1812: 1.02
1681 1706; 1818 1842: 1.13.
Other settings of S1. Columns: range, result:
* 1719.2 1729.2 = 26.2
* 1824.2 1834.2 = 26.4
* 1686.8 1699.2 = 24.1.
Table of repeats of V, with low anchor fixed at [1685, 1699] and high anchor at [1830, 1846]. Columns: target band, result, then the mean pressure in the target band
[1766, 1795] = 0.01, 25.2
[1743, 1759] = -0.08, 26.9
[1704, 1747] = -0.07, 26.3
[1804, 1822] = -0.11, 28.8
